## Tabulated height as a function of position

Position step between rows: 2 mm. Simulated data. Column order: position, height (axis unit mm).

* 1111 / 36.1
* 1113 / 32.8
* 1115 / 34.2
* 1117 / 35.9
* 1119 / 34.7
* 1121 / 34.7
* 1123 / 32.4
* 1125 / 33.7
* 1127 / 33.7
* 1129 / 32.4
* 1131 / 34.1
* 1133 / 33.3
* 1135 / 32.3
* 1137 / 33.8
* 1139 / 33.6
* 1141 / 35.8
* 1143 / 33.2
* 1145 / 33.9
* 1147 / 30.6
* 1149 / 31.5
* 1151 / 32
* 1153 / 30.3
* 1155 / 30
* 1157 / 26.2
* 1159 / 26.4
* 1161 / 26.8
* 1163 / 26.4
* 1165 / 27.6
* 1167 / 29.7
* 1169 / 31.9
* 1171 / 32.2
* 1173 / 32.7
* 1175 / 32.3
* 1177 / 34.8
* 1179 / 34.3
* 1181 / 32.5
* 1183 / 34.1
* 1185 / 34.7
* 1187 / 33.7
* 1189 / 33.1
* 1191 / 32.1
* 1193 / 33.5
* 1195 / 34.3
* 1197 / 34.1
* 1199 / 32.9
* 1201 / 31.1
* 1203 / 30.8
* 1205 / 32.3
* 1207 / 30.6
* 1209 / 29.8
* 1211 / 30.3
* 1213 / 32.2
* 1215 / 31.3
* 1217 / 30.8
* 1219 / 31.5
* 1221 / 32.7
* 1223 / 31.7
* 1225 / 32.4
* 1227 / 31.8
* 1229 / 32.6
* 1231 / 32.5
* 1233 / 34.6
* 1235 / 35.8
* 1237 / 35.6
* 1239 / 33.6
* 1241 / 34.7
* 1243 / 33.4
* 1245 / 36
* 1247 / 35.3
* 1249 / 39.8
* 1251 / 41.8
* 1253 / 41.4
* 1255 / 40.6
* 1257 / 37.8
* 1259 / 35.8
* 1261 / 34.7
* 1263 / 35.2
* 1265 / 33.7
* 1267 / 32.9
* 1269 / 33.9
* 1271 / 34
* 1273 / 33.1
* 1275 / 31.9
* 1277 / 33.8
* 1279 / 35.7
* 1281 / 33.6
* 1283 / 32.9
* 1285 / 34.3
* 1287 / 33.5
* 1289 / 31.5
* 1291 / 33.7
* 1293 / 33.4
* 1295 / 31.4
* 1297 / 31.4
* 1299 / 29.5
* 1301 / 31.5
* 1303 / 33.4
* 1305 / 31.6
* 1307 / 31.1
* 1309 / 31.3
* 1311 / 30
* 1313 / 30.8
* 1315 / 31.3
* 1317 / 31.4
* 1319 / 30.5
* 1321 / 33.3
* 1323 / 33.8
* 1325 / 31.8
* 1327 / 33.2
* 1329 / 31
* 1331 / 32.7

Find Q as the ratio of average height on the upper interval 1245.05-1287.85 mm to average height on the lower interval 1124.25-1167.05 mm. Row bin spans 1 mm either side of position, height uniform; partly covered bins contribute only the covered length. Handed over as 1.1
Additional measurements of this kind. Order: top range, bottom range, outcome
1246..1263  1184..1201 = 1.14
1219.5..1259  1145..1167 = 1.22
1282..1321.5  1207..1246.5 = 0.97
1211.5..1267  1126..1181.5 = 1.10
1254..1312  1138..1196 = 1.05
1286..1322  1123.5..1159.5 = 0.99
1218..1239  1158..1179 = 1.09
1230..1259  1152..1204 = 1.16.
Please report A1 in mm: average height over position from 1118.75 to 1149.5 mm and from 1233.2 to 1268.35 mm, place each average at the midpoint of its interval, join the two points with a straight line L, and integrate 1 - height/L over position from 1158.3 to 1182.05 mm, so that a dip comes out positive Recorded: 2.5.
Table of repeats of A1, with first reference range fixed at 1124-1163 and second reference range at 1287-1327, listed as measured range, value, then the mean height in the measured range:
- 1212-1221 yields 0.0 mm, 31.6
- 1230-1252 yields -2.8 mm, 35.7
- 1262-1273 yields -0.7 mm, 33.9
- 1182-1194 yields -0.7 mm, 33.5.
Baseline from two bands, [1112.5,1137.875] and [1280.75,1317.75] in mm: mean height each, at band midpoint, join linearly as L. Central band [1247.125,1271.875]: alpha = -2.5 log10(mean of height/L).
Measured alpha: -0.14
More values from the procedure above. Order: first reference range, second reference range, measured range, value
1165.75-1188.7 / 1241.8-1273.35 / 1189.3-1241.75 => 0.06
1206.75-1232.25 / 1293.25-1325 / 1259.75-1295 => -0.07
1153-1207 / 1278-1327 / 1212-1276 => -0.09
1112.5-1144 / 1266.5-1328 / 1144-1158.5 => 0.11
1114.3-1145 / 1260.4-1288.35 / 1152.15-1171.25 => 0.18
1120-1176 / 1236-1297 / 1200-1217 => 0.08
